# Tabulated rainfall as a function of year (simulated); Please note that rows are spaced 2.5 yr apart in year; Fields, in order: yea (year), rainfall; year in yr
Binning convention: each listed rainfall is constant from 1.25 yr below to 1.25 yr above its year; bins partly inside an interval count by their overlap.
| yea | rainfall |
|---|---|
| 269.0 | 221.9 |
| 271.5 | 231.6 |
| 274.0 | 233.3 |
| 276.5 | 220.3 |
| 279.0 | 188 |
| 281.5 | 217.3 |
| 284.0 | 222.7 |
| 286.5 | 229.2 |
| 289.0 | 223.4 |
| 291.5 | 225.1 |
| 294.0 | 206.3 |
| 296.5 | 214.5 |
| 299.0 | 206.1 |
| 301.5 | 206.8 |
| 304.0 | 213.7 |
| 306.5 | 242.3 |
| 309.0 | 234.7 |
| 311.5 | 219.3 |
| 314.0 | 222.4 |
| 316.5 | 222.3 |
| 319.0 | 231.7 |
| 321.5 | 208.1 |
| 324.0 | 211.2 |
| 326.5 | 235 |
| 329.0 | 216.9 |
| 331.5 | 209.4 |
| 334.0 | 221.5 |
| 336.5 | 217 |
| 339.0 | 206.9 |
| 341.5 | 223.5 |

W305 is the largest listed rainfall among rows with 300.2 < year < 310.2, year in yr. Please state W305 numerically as 242.3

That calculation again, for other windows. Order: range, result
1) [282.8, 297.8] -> 229.2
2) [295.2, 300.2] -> 214.5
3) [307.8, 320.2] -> 234.7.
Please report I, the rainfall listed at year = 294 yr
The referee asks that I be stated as 206.3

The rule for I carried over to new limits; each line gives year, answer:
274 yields 233.3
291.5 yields 225.1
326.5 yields 235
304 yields 213.7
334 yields 221.5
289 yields 223.4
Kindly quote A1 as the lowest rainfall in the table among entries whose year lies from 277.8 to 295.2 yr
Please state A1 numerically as 188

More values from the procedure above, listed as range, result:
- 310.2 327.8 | 208.1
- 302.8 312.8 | 213.7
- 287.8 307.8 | 206.1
